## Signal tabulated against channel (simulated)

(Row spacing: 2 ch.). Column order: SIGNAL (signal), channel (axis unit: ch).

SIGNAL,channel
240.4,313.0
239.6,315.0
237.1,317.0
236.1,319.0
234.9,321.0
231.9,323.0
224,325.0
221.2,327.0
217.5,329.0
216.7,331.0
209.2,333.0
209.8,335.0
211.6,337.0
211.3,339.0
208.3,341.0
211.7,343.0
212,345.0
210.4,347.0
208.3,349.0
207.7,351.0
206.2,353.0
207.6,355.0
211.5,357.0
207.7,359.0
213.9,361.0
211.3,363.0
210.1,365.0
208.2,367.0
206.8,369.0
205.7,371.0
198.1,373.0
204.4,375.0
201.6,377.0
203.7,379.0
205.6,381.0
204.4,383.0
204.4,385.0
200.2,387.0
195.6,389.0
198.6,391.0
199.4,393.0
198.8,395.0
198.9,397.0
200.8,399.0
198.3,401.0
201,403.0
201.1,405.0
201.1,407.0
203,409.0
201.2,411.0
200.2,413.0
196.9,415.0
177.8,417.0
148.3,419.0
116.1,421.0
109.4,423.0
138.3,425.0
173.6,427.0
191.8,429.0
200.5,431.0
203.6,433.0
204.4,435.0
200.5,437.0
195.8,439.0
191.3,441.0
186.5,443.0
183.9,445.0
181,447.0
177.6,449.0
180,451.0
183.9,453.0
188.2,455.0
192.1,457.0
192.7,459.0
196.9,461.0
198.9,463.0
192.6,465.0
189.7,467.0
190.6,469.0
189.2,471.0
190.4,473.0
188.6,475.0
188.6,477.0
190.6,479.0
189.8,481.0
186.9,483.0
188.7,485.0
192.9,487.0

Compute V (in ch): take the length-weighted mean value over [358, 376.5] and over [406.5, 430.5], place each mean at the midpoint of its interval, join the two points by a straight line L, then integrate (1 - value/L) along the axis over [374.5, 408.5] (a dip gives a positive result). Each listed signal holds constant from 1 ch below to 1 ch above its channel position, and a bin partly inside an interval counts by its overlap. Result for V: -1.96 ch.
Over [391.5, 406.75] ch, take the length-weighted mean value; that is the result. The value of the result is 200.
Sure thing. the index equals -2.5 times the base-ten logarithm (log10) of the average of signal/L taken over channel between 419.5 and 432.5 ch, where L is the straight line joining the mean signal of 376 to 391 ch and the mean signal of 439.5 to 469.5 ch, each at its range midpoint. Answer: 0.231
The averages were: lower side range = 202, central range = 157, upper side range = 188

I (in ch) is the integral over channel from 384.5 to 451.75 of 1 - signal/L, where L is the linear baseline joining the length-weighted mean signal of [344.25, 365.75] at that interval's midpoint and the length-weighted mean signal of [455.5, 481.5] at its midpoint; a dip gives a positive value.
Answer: 4.3 ch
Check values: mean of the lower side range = 210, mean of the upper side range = 192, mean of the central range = 187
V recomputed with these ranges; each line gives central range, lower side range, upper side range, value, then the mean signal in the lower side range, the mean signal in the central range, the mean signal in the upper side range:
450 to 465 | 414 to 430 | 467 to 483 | -1.0 ch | 157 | 191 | 190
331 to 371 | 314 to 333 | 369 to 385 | 1.0 ch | 228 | 210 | 204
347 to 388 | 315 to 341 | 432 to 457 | 0.9 ch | 222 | 206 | 190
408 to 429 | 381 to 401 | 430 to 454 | 3.0 ch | 200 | 168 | 191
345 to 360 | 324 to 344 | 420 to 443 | -0.1 ch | 214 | 209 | 176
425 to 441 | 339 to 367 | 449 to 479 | 0.3 ch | 210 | 192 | 190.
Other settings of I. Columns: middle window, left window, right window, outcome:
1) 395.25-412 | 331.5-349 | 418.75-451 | -1.2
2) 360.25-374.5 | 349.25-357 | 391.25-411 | -0.1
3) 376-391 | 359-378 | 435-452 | 0.1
